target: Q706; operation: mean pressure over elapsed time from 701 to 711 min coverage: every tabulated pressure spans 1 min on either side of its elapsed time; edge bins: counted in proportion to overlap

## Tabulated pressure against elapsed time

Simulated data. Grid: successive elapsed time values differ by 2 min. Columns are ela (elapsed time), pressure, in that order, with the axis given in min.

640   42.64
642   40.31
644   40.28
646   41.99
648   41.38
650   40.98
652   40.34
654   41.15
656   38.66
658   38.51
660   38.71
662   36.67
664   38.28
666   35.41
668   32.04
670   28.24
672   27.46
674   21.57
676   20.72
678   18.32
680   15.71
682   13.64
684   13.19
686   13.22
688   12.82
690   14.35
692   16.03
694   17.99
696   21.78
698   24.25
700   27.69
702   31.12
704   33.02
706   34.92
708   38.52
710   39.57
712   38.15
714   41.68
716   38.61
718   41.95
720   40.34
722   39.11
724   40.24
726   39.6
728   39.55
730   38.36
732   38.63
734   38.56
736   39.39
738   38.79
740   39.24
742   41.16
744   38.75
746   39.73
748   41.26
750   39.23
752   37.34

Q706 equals 35.4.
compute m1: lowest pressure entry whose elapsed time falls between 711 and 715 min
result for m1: 38.15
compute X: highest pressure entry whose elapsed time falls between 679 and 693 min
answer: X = 16.03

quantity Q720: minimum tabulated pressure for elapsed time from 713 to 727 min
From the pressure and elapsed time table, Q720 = 38.61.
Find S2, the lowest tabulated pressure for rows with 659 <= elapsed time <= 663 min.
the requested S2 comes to 36.67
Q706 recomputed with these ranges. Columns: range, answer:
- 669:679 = 23.3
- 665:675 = 28.9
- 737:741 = 39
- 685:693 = 14.1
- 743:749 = 39.9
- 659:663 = 37.7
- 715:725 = 40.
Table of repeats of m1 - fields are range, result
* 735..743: 38.79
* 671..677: 20.72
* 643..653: 40.28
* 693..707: 17.99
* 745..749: 39.73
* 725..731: 38.36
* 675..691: 12.82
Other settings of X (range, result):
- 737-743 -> 41.16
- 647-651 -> 41.38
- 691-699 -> 24.25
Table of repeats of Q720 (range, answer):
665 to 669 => 32.04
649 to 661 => 38.51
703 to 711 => 33.02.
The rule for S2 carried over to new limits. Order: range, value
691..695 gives 16.03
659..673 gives 27.46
